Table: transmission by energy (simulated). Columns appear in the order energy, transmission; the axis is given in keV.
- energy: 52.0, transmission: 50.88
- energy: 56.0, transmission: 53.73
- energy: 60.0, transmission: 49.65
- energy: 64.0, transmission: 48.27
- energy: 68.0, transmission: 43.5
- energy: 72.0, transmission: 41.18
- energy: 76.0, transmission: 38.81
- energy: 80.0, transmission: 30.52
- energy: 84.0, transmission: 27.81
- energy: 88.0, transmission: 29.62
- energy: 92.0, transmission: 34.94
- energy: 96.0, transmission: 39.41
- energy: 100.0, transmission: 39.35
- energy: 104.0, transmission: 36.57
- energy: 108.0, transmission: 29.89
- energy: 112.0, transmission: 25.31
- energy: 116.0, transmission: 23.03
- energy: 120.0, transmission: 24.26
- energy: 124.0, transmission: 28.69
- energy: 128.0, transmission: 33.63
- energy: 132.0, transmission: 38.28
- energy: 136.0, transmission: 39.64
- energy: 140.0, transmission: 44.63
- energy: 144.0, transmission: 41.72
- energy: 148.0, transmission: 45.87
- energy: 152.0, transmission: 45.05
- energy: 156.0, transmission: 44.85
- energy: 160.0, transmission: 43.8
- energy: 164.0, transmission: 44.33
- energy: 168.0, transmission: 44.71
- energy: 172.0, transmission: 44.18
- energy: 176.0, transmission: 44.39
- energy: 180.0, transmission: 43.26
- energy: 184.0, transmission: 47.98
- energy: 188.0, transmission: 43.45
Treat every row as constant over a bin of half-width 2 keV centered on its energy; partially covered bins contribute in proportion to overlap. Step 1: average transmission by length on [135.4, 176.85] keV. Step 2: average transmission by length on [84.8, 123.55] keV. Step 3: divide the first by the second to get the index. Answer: 1.41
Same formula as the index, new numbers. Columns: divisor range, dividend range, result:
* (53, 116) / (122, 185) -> 1.12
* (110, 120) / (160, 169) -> 1.83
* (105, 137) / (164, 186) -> 1.48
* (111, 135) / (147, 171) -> 1.52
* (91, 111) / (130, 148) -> 1.17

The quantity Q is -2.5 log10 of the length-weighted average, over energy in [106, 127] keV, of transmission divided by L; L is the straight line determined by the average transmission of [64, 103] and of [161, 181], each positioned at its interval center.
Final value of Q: 0.43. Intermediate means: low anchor 36.8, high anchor 44.2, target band 26.6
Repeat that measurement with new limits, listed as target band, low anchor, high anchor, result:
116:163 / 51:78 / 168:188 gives 0.175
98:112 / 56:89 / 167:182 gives 0.213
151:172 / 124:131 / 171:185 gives -0.093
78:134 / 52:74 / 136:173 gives 0.409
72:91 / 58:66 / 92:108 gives 0.290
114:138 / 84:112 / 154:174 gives 0.225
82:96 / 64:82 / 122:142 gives 0.210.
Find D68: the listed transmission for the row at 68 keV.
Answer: 43.5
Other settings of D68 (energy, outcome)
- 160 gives 43.8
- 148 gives 45.87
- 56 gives 53.73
